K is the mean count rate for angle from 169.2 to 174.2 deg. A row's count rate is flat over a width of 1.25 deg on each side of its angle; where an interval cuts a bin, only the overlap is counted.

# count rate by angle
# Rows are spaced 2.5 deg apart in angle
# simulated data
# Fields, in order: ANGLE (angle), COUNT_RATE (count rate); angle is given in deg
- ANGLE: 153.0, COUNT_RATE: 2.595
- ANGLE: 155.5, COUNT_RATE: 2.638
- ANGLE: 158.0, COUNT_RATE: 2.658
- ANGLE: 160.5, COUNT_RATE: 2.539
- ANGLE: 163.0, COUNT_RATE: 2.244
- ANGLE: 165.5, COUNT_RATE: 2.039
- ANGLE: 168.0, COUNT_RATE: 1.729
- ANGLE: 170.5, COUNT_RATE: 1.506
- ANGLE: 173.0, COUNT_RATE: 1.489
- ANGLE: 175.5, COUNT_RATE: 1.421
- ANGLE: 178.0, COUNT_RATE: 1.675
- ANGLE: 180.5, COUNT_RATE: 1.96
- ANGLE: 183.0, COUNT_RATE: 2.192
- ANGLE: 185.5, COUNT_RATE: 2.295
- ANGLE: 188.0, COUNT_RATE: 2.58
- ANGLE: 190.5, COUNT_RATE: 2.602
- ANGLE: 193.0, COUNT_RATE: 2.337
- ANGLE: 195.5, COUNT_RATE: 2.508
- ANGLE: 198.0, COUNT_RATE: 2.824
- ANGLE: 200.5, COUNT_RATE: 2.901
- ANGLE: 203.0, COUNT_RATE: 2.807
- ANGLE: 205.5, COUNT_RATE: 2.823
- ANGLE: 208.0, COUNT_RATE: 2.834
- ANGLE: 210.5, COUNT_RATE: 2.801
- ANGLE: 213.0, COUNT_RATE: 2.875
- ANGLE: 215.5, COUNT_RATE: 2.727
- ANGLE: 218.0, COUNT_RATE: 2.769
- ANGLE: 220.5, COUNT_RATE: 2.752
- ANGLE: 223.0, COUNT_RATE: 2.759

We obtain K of 1.5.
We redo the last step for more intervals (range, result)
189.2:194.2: 2.47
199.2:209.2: 2.84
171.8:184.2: 1.75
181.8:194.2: 2.4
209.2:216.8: 2.8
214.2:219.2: 2.75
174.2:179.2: 1.55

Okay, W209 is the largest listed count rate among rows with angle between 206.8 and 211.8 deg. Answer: 2.834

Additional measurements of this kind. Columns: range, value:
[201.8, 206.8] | 2.823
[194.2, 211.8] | 2.901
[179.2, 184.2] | 2.192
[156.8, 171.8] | 2.658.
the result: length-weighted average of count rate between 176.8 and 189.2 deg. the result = 2.14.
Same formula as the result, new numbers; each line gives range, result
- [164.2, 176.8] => 1.64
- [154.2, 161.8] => 2.61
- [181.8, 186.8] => 2.25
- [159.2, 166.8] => 2.27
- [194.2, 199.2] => 2.66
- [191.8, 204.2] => 2.68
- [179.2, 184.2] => 2.07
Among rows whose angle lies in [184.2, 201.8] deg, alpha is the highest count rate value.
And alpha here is 2.901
